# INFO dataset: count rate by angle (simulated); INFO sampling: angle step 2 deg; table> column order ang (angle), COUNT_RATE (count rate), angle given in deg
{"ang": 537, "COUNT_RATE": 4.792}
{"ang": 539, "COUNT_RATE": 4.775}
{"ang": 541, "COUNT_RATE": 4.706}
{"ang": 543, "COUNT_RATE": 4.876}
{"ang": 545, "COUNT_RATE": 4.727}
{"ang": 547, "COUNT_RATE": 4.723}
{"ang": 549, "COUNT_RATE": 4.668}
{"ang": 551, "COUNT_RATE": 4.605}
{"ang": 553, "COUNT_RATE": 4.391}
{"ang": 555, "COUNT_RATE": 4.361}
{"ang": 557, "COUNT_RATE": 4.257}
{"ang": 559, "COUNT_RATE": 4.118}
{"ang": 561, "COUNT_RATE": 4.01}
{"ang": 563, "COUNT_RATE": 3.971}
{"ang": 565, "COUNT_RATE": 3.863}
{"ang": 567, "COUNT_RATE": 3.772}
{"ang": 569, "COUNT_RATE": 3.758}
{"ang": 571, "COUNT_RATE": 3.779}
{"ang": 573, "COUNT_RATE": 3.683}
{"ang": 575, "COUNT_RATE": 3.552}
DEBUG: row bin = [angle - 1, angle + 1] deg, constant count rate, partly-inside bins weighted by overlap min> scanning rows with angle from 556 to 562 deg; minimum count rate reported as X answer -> 4.01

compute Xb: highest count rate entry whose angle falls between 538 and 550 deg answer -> 4.876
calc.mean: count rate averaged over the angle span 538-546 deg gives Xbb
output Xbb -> 4.77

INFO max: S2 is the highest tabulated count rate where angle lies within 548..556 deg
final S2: 4.668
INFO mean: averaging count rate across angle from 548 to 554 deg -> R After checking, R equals 4.55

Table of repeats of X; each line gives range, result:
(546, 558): 4.257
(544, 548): 4.723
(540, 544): 4.706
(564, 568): 3.772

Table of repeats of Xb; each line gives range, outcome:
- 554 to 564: 4.361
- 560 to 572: 4.01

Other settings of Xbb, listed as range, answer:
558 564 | 4.03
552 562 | 4.23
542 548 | 4.78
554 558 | 4.31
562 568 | 3.87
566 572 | 3.77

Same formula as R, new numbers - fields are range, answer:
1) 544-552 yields 4.68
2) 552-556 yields 4.38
